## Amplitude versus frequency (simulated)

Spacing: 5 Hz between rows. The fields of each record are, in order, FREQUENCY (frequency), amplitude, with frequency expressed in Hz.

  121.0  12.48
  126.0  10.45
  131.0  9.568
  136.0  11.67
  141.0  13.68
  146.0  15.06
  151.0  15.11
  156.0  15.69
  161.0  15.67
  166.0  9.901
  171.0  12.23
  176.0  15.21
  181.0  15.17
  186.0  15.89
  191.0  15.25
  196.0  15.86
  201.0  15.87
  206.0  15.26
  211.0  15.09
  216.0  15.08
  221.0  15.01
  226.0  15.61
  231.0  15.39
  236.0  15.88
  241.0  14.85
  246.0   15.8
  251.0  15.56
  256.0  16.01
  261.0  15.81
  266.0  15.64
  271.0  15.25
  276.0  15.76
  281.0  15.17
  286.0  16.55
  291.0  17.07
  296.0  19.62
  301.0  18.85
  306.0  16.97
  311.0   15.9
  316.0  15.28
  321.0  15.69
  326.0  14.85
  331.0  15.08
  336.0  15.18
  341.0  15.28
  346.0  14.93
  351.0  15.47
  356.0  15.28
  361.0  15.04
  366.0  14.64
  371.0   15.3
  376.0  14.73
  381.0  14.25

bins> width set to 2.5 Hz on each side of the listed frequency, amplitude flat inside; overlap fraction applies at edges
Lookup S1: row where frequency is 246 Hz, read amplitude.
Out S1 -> 15.8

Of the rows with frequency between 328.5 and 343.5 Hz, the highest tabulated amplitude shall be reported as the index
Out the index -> 15.28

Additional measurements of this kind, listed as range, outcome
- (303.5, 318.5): 16.97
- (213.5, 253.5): 15.88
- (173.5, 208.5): 15.89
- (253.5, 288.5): 16.55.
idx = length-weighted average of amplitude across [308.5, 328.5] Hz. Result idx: 15.4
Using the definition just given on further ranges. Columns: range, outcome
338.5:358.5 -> 15.2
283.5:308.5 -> 17.8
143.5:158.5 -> 15.3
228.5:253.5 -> 15.5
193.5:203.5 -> 15.9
